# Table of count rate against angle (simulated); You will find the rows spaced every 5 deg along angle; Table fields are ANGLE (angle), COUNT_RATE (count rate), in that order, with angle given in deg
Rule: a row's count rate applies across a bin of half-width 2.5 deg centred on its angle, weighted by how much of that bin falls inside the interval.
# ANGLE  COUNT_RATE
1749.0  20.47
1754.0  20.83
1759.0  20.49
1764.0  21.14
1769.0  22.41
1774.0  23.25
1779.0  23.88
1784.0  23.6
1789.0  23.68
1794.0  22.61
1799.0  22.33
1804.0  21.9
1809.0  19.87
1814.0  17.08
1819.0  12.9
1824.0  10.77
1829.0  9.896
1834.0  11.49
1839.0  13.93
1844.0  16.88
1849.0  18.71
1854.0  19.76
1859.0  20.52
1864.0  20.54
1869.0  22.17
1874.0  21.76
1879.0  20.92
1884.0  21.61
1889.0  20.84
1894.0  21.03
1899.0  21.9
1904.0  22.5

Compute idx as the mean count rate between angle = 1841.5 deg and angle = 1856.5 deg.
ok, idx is 18.4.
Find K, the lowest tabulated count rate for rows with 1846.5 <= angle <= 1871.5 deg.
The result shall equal 18.71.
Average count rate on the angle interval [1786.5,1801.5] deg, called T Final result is 22.9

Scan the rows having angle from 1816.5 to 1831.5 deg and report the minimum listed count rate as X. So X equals 9.896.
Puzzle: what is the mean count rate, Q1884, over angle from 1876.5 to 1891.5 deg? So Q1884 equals 21.1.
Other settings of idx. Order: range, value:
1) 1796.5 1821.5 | 18.8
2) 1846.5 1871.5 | 20.3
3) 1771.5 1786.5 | 23.6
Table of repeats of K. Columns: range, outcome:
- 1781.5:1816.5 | 17.08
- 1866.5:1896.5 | 20.84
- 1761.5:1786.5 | 21.14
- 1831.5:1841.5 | 11.49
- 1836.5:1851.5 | 13.93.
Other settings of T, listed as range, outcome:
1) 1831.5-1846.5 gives 14.1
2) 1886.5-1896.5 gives 20.9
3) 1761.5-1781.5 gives 22.7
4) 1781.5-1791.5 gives 23.6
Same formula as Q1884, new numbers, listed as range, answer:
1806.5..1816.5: 18.5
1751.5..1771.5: 21.2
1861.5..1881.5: 21.3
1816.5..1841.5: 11.8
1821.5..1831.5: 10.3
